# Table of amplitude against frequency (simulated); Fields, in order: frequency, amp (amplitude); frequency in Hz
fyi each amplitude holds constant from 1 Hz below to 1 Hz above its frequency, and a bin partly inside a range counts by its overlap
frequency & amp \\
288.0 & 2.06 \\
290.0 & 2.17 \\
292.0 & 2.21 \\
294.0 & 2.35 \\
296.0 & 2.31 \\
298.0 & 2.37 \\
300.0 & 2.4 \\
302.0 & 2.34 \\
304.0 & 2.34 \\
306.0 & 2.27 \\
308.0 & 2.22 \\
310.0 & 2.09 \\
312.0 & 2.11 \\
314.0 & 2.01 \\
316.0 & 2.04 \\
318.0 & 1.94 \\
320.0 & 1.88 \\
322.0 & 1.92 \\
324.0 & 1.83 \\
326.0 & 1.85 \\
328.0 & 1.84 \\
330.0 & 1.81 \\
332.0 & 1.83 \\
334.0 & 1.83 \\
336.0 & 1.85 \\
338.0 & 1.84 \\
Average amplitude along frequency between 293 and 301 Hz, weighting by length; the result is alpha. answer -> 2.36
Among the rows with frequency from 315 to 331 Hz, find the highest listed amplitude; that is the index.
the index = 2.04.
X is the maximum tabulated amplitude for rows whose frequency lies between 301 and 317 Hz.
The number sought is 2.34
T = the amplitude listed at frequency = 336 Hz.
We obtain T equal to 1.85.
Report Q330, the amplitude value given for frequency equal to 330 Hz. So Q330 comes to 1.81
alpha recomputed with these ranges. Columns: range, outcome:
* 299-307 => 2.34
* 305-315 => 2.14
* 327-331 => 1.83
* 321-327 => 1.87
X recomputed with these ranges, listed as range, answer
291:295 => 2.35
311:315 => 2.11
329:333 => 1.83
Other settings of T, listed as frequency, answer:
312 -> 2.11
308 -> 2.22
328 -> 1.84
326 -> 1.85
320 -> 1.88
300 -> 2.4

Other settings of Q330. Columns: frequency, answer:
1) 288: 2.06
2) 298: 2.37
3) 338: 1.84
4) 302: 2.34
